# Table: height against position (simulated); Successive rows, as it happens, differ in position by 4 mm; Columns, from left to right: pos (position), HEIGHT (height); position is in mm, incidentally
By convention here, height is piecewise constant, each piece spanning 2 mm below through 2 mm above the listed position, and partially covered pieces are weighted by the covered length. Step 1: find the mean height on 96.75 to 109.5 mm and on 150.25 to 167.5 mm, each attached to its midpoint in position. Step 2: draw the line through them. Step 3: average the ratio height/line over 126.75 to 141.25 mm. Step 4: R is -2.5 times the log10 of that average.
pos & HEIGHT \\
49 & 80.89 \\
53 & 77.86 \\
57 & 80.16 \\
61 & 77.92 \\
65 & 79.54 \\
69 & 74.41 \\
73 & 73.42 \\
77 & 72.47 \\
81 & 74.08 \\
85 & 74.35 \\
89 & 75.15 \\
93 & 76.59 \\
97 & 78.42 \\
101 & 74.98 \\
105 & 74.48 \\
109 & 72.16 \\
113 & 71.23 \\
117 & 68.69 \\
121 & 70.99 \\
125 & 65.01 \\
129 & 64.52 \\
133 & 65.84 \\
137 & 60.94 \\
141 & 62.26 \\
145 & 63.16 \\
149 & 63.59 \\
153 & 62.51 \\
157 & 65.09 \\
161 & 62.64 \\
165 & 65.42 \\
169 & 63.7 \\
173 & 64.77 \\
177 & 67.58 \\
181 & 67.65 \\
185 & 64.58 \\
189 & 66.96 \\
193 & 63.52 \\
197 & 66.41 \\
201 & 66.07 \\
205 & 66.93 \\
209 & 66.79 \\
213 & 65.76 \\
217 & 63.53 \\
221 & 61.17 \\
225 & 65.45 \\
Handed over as 0.09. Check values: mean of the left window 74.9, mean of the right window 63.9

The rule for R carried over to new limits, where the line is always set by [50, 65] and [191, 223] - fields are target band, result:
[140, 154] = 0.124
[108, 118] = 0.045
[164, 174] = 0.066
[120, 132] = 0.096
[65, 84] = 0.044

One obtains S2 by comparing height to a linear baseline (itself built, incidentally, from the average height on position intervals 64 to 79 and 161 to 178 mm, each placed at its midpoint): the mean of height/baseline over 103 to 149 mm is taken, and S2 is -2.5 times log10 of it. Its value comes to 0.036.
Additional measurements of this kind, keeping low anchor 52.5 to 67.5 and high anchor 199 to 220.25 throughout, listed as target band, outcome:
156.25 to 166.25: 0.09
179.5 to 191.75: 0.02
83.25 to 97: 0.00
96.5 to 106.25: -0.01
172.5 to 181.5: 0.03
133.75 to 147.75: 0.15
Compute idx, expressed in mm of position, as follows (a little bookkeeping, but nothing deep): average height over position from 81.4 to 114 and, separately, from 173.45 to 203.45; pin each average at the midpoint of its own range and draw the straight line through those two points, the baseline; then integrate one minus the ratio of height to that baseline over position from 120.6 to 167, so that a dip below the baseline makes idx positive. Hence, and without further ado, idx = 4.1 mm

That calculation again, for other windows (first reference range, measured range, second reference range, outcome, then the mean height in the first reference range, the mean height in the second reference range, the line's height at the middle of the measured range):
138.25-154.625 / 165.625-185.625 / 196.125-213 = -0.3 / 62.8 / 66.5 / 64.6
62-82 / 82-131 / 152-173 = -1.0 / 75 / 64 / 70.8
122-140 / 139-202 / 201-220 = 0.2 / 64.4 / 65.5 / 64.9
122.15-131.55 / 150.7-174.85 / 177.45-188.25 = 0.7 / 65.4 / 66.4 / 66.1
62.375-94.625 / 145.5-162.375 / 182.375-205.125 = 1.3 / 75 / 65.7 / 68.9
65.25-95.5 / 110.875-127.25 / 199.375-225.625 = 0.7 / 74.7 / 65.1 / 71.9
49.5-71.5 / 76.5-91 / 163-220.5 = 0.3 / 78.1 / 65.6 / 75.9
